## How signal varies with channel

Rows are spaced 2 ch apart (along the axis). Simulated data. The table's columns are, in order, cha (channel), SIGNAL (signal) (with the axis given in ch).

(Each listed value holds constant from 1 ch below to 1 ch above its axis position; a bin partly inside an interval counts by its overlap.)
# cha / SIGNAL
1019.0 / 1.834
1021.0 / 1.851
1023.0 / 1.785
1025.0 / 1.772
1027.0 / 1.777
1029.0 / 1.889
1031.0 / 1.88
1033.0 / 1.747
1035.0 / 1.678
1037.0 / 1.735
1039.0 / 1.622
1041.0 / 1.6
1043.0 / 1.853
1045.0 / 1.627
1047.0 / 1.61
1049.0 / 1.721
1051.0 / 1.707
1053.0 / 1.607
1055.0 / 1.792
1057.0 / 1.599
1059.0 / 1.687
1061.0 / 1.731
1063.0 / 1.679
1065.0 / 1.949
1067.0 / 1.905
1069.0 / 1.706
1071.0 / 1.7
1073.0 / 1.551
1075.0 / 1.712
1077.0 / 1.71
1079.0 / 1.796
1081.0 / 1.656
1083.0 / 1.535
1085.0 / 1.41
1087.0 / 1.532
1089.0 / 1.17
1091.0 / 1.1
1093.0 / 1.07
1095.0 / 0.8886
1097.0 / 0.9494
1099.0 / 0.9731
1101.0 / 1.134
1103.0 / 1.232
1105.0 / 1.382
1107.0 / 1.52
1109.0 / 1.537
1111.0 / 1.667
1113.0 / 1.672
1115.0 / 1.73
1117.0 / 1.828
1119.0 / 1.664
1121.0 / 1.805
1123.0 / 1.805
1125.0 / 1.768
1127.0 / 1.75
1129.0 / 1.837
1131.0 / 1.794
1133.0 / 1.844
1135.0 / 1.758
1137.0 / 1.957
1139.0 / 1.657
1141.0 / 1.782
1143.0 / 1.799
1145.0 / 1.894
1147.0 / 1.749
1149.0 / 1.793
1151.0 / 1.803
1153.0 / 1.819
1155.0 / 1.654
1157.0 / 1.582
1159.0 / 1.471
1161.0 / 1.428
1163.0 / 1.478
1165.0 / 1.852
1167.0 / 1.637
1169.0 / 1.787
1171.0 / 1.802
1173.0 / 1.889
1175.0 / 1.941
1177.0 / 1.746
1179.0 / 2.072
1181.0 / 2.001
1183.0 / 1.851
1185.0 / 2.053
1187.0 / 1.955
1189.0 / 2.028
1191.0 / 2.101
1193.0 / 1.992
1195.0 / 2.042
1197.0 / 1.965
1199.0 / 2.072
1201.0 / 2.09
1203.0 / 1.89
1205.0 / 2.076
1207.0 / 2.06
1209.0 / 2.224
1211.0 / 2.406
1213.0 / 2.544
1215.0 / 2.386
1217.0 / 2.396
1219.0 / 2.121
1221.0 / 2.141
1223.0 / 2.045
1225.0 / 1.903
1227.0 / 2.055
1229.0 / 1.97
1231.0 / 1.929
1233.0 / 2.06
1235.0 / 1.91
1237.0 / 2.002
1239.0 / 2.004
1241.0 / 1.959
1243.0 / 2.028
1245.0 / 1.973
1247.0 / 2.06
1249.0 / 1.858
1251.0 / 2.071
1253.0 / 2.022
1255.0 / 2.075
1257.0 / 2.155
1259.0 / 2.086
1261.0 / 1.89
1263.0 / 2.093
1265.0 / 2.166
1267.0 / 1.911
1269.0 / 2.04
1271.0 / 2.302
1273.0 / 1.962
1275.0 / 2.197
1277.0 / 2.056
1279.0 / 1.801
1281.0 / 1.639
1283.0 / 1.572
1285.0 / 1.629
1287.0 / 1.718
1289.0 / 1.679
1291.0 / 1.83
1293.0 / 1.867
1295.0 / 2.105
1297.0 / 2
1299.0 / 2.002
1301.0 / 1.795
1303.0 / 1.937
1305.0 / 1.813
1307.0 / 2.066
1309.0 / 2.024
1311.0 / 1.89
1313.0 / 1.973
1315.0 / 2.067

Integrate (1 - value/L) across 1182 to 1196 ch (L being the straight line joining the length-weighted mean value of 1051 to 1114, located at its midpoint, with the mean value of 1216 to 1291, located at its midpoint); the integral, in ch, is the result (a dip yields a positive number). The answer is -1.6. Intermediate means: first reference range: 1.5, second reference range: 1.98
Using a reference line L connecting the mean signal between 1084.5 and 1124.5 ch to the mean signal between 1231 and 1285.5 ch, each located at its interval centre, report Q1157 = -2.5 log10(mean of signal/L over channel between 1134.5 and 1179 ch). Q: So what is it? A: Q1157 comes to -0.09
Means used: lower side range 1.41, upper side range 1.98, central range 1.75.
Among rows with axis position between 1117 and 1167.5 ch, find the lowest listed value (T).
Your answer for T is 1.428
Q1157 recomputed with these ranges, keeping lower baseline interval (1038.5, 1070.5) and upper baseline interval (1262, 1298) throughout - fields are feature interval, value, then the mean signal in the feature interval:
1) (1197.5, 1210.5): -0.13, 2.08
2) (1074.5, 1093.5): 0.18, 1.47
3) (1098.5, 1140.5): 0.08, 1.64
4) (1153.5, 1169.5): 0.13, 1.61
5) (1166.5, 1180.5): -0.02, 1.85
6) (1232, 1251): -0.06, 1.99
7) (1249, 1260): -0.09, 2.06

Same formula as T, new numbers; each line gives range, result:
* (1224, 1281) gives 1.639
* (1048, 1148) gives 0.8886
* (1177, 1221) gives 1.746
